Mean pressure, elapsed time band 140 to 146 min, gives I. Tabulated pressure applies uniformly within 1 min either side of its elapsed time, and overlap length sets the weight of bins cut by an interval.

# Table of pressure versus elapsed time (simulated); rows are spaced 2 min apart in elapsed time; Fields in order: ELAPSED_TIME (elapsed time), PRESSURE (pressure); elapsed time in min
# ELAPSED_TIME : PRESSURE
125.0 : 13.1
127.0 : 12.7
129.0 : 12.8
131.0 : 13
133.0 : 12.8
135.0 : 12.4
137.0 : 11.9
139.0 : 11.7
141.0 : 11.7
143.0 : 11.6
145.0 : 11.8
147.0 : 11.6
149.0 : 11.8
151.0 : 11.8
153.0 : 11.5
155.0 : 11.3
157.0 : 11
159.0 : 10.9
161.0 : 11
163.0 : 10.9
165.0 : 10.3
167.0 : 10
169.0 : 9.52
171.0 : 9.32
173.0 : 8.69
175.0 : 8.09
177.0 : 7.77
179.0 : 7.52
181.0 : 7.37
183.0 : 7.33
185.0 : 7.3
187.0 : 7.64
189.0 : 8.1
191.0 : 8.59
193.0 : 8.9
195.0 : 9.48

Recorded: 11.7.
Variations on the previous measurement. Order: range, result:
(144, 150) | 11.7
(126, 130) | 12.8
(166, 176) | 9.12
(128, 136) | 12.8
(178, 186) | 7.38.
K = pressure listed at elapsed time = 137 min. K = 11.9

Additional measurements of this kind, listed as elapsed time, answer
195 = 9.48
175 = 8.09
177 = 7.77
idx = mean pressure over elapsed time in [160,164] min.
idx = 10.9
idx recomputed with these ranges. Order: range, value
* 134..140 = 12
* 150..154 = 11.7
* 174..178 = 7.93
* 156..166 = 10.8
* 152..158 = 11.3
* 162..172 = 10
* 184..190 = 7.68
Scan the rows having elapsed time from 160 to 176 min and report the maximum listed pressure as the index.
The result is 11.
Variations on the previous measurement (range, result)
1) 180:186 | 7.37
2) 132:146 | 12.8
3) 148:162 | 11.8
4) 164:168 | 10.3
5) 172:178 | 8.69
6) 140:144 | 11.7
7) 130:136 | 13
